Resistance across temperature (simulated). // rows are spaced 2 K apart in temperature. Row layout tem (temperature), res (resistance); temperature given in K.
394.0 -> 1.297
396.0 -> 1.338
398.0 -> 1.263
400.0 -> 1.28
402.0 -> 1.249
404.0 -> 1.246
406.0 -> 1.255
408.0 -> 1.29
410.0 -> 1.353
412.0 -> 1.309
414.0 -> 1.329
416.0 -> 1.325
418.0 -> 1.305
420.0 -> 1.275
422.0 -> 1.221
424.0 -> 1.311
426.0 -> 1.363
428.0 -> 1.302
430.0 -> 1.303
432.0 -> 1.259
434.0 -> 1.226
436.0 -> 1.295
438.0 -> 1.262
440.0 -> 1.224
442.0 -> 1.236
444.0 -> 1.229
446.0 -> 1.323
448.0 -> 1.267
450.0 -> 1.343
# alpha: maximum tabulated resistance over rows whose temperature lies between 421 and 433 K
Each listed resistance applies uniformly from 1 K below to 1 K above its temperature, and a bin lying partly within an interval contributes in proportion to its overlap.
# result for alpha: 1.363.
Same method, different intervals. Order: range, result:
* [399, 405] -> 1.28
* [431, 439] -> 1.295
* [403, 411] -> 1.353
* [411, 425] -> 1.329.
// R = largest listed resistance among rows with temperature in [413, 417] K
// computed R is 1.329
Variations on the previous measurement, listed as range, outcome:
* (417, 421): 1.305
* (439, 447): 1.323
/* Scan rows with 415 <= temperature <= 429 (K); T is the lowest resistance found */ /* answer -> 1.221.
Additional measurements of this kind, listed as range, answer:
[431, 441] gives 1.224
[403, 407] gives 1.246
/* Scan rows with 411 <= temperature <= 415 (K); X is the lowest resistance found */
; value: 1.309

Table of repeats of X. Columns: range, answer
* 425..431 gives 1.302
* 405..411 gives 1.255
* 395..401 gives 1.263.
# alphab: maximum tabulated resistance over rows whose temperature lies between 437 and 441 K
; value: 1.262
